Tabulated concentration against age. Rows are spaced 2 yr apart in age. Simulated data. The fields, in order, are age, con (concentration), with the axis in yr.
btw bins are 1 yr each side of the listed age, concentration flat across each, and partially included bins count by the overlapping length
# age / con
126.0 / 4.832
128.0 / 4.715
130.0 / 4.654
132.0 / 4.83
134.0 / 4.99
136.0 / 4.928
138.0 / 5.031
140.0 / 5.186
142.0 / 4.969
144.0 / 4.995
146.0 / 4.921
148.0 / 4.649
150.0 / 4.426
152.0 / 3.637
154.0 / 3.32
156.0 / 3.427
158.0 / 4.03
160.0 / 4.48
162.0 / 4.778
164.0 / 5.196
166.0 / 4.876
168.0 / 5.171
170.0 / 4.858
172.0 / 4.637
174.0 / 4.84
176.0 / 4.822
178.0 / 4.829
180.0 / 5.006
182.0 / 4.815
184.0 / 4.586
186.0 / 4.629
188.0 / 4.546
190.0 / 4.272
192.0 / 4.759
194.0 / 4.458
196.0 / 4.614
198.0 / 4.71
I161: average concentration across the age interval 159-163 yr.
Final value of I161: 4.63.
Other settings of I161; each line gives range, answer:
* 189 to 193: 4.52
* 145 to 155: 4.19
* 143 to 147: 4.96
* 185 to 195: 4.53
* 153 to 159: 3.59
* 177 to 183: 4.88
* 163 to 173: 4.95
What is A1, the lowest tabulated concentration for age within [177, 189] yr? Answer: 4.546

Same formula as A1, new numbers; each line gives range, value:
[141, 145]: 4.969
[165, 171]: 4.858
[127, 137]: 4.654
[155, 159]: 3.427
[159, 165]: 4.48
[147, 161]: 3.32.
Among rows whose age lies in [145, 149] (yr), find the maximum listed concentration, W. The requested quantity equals 4.921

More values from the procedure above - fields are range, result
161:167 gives 5.196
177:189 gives 5.006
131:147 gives 5.186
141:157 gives 4.995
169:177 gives 4.858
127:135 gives 4.99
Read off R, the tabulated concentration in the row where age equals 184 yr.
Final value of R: 4.586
